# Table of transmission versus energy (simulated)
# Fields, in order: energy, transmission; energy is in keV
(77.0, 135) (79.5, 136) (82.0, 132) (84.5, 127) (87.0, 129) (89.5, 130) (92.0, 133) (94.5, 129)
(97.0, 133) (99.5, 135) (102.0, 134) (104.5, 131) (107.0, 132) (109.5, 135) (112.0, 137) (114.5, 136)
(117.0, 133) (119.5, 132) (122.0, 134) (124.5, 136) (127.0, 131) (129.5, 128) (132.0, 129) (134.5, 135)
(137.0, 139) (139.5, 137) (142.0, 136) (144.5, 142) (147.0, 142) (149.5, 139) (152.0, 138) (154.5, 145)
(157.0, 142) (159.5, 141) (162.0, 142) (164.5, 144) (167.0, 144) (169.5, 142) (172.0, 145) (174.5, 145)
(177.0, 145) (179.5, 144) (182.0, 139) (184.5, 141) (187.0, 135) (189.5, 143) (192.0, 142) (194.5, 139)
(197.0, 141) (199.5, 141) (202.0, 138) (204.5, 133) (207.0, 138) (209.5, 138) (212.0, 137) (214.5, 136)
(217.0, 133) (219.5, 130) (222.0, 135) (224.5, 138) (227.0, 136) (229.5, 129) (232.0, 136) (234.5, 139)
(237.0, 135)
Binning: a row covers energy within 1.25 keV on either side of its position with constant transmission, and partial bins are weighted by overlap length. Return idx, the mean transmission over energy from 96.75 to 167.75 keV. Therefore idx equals 137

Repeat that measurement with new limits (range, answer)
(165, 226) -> 139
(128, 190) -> 140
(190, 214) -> 139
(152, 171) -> 143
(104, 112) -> 134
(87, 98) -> 131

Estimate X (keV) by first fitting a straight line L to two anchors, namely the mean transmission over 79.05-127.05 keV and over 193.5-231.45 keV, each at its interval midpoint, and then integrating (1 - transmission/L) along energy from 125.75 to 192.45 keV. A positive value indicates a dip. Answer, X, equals -2.6 keV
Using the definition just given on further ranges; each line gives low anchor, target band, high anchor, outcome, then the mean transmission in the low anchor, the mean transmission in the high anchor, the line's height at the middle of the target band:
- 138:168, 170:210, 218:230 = -0.9 keV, 141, 134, 137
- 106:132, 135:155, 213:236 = -0.9 keV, 133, 135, 134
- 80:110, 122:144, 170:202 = 0.3 keV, 132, 142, 136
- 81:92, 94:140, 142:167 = 0.5 keV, 130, 142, 135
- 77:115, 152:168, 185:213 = -0.7 keV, 133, 139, 136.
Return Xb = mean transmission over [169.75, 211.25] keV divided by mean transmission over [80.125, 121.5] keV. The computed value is 1.06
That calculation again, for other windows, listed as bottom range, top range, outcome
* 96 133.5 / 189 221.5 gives 1.03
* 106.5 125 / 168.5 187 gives 1.06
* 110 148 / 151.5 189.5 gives 1.05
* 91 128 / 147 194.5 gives 1.06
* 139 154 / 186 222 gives 0.99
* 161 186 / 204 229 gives 0.95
